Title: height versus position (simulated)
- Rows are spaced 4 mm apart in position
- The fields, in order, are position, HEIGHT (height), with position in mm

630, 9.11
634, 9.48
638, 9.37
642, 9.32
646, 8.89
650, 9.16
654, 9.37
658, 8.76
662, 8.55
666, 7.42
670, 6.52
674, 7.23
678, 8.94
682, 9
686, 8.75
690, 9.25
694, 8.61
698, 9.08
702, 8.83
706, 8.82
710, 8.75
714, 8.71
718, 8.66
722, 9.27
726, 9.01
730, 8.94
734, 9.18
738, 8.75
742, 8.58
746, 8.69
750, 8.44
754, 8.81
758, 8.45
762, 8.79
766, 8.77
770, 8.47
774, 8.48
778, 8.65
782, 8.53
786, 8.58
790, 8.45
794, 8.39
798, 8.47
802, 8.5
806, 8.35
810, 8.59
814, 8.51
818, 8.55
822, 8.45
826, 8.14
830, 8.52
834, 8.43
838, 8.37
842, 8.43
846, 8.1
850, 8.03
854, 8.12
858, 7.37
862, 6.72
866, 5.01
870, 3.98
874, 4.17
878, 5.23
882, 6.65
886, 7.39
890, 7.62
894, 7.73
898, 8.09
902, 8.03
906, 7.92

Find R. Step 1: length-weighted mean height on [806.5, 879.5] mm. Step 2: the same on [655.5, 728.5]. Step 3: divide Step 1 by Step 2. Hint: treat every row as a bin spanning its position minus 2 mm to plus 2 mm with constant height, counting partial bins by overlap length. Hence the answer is 0.9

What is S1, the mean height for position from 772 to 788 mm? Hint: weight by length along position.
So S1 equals 8.56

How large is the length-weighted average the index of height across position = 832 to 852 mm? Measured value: 8.27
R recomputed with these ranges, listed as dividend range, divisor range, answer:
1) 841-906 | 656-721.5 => 0.81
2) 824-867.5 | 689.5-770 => 0.88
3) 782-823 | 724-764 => 0.97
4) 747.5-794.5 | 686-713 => 0.97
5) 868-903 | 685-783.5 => 0.74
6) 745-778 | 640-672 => 1.01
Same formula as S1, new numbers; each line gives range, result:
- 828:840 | 8.44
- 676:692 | 8.98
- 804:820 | 8.5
